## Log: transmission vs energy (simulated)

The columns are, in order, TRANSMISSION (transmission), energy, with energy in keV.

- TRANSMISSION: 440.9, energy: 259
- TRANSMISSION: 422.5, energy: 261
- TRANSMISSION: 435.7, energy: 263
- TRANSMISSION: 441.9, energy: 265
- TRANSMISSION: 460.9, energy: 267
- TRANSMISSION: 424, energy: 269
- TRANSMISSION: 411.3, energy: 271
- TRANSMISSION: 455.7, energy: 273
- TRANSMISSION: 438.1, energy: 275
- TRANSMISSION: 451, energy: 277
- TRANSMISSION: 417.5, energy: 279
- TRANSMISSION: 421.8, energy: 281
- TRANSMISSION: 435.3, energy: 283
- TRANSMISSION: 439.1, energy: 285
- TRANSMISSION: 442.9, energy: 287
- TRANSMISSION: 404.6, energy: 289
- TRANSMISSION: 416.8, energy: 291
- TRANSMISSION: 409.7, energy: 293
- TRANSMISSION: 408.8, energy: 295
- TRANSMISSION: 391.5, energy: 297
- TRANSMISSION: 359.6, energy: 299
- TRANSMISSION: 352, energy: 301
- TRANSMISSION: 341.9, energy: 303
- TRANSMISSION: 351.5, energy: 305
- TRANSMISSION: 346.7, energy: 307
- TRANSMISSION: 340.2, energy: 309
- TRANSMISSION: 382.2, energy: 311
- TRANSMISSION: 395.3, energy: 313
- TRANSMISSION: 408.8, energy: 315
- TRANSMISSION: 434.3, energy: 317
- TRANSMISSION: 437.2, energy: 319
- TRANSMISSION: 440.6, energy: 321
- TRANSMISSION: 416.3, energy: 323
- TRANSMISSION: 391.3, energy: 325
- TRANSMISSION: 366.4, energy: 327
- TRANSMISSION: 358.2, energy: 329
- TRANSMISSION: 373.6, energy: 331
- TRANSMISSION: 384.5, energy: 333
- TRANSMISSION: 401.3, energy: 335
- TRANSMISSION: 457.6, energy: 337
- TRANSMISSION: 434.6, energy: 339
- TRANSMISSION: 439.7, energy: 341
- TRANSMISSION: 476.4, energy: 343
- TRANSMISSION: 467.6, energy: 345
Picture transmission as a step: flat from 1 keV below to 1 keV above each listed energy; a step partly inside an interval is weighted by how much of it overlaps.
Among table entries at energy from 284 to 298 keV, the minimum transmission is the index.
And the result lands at 391.5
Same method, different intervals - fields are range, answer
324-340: 358.2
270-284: 411.3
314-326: 391.3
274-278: 438.1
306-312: 340.2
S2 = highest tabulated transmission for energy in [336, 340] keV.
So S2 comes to 457.6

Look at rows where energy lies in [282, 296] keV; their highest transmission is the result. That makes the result 442.9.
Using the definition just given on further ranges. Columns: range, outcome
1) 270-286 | 455.7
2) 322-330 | 416.3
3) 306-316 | 408.8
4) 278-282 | 421.8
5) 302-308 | 351.5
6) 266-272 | 460.9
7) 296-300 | 391.5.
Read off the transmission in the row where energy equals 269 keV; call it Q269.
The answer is 424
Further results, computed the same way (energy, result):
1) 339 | 434.6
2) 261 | 422.5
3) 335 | 401.3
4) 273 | 455.7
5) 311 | 382.2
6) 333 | 384.5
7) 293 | 409.7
